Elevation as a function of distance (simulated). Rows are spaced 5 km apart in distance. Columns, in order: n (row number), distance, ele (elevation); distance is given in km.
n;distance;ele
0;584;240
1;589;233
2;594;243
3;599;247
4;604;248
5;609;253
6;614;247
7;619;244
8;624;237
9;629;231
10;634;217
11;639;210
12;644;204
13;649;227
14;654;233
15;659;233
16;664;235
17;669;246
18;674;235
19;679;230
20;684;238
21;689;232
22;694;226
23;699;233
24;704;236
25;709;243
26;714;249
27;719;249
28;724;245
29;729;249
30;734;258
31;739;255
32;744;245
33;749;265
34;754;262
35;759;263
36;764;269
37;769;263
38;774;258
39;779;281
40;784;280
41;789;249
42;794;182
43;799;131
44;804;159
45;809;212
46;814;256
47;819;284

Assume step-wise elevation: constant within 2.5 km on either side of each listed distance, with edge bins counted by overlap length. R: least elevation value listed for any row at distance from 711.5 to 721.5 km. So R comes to 249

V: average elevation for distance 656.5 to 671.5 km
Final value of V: 238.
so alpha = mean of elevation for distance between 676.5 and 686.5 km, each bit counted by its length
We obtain 234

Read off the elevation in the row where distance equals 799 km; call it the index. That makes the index 131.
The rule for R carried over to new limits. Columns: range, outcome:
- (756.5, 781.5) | 258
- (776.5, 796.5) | 182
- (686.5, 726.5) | 226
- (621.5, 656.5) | 204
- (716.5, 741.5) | 245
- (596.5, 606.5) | 247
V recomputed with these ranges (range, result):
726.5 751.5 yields 254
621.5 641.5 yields 224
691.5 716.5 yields 237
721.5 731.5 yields 247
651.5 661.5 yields 233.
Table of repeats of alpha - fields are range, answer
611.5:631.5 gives 240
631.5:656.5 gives 218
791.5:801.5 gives 156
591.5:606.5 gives 246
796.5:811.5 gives 167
